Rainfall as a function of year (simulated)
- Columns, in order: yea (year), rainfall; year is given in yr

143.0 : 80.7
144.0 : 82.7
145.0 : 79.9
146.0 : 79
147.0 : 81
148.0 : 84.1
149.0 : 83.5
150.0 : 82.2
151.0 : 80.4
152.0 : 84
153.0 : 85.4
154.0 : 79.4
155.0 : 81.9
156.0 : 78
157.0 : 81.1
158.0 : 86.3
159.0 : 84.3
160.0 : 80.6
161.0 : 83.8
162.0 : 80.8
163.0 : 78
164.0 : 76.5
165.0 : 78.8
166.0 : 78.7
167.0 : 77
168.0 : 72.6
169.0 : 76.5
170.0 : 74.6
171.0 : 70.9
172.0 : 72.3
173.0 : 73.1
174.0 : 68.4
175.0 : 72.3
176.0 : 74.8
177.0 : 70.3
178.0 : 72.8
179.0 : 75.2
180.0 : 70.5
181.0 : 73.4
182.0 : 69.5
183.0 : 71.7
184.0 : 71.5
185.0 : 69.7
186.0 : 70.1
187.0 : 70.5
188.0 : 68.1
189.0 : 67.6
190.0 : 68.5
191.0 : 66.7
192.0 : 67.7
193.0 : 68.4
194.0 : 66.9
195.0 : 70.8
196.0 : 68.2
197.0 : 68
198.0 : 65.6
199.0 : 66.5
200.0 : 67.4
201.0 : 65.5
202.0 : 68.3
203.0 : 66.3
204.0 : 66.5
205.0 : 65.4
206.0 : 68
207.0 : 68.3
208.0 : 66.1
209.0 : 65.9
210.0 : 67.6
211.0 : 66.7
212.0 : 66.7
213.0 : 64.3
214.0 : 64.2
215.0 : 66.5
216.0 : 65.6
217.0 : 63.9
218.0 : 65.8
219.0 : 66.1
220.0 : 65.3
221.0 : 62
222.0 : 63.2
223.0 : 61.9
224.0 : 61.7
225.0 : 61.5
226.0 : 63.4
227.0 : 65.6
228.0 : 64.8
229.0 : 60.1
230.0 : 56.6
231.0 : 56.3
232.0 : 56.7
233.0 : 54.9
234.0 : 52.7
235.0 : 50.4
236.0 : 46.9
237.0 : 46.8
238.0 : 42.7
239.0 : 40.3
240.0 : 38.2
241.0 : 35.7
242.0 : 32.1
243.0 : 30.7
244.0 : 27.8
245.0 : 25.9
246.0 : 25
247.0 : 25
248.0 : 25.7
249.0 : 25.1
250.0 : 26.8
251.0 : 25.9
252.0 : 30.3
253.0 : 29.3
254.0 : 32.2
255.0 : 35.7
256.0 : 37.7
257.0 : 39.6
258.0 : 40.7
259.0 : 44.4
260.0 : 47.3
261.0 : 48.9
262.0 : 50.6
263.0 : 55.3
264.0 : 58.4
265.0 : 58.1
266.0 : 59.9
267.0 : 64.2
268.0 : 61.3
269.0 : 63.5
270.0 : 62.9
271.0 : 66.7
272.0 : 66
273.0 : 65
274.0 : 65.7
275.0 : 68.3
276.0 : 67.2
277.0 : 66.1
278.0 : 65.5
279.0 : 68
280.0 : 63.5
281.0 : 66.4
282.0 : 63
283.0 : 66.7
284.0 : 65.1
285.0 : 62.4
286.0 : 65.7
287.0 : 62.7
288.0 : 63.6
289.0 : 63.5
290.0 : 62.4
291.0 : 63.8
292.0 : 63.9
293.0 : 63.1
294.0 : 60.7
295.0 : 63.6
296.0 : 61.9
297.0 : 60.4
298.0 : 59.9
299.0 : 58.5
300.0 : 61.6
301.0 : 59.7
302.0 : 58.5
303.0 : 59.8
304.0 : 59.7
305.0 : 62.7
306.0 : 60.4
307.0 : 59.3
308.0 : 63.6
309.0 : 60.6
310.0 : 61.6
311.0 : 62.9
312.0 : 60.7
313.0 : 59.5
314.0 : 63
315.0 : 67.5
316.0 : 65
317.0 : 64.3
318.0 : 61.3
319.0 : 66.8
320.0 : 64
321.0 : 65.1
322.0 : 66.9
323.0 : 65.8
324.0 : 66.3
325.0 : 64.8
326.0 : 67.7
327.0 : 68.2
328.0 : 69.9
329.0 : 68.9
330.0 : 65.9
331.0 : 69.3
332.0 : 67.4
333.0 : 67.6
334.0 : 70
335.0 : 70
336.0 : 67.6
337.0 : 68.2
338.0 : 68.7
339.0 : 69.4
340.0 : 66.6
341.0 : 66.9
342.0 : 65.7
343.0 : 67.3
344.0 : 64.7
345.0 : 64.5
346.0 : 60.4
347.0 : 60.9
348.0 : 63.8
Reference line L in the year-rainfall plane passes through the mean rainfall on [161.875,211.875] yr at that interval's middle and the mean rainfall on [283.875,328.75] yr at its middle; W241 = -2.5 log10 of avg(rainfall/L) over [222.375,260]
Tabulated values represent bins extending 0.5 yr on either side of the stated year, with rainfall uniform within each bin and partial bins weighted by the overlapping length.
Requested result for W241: 0.49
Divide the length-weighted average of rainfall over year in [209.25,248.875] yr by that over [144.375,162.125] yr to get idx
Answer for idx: 0.6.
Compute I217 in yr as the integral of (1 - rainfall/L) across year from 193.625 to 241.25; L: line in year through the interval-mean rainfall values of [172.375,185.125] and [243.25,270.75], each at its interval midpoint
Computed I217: -3.5 yr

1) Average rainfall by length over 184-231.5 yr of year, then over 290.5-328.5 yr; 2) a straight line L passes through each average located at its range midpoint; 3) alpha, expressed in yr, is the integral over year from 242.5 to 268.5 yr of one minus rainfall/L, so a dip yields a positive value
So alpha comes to 10.0 yr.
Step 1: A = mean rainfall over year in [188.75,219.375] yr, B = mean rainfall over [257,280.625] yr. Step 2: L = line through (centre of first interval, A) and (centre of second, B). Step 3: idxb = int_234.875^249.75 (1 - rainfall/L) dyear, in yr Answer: 6.8 yr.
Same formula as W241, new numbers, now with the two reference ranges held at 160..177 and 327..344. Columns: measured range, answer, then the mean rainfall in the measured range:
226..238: 0.29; 55.4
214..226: 0.15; 63.9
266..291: 0.09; 64.7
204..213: 0.11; 66.7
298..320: 0.12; 61.8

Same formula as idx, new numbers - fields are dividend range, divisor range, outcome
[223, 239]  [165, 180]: 0.76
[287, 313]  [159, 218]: 0.87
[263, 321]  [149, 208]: 0.86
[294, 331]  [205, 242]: 1.07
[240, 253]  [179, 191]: 0.41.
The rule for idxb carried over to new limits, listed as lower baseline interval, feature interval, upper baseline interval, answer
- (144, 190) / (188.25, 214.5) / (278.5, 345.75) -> 2.3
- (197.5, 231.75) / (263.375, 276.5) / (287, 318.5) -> -0.1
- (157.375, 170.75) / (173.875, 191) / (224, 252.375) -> -0.2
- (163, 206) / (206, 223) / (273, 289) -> 0.9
